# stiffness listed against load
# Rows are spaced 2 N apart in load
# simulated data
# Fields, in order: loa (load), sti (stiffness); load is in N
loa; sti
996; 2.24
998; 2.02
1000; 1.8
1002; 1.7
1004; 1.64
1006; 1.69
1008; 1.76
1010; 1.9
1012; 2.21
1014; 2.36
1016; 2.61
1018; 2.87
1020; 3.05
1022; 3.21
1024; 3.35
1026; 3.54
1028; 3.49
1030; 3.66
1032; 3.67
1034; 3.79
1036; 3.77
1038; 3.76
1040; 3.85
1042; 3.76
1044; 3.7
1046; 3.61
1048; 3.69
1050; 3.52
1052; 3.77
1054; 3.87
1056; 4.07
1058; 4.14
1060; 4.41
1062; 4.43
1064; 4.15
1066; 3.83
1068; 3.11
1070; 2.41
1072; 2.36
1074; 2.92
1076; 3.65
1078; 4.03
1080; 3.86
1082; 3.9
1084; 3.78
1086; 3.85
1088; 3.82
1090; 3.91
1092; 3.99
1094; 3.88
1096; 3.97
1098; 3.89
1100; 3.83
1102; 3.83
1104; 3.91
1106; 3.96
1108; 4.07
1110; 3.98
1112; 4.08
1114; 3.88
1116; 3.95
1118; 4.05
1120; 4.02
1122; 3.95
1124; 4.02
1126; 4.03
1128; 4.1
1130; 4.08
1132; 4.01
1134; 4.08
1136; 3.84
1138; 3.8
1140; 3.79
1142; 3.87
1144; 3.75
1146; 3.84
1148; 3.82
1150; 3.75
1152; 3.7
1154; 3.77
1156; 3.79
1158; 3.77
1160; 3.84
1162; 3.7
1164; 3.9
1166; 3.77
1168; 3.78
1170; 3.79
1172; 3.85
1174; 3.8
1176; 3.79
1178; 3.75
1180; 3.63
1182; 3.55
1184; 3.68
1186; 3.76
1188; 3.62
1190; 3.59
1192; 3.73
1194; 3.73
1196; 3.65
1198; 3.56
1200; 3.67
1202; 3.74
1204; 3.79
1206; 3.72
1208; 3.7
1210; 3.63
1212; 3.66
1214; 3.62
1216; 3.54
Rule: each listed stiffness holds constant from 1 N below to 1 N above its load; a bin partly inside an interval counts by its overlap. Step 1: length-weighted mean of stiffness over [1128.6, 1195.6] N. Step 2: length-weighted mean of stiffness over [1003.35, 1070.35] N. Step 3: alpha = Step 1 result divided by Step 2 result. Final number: 1.14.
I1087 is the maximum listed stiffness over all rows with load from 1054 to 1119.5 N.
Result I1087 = 4.43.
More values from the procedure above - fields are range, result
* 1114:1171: 4.1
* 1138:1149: 3.87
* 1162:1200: 3.9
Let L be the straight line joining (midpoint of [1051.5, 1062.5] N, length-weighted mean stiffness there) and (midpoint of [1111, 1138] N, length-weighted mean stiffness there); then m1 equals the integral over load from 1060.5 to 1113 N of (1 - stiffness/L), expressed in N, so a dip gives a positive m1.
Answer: 4.0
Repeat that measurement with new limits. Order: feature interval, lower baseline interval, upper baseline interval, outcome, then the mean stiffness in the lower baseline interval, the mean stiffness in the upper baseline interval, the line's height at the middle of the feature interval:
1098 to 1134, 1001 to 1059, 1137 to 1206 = -4.8 N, 3.17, 3.74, 3.52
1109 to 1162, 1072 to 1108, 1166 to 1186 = -2.0 N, 3.79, 3.74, 3.76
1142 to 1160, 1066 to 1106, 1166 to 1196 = -0.4 N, 3.64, 3.72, 3.69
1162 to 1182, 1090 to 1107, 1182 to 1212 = -0.2 N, 3.91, 3.68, 3.74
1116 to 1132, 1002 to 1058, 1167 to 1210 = -2.5 N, 3.18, 3.71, 3.49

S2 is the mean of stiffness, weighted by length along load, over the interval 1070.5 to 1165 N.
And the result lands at 3.83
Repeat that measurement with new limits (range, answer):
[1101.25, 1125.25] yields 3.98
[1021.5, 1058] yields 3.69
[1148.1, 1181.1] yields 3.77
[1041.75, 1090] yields 3.7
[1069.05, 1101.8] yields 3.63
